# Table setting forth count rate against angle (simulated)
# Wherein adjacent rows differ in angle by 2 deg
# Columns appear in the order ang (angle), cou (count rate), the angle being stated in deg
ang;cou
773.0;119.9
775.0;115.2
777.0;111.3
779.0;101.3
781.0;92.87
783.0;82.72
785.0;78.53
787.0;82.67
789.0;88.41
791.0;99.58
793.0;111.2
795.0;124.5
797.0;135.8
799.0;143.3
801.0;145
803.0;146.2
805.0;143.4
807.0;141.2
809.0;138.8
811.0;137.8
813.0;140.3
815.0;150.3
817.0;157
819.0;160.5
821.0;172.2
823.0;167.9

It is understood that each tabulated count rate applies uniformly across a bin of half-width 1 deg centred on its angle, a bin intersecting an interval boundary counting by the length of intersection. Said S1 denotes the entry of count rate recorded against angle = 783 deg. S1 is 82.72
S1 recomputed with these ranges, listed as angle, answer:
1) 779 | 101.3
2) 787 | 82.67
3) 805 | 143.4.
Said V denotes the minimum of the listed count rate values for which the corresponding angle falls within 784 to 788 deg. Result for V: 78.53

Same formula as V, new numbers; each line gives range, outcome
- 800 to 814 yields 137.8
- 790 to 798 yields 99.58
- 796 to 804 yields 135.8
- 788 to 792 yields 88.41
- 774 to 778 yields 111.3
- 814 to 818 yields 150.3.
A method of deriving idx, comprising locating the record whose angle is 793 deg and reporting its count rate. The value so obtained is 111.2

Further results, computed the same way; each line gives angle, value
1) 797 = 135.8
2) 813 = 140.3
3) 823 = 167.9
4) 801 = 145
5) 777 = 111.3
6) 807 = 141.2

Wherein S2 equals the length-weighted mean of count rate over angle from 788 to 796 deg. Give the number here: 106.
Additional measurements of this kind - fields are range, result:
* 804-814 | 140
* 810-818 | 146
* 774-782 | 105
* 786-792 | 90.2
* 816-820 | 159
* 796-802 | 141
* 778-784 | 92.3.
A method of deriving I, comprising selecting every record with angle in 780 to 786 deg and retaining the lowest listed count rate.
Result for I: 78.53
